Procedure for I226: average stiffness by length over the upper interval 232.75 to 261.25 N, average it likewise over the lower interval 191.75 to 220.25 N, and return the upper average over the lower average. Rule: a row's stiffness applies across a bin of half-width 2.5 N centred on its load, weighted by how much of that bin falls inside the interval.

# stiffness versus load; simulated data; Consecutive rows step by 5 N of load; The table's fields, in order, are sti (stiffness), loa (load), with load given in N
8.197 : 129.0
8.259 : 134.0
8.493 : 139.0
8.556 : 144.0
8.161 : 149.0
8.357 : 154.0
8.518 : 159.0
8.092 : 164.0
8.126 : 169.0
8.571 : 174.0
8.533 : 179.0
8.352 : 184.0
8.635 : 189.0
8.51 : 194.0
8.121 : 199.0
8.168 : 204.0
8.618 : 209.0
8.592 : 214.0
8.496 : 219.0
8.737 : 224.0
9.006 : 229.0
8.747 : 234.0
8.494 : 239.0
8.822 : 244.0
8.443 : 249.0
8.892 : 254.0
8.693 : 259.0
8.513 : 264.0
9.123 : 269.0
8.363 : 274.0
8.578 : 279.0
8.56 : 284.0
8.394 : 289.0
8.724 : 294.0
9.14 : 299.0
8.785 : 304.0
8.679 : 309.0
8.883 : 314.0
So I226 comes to 1.03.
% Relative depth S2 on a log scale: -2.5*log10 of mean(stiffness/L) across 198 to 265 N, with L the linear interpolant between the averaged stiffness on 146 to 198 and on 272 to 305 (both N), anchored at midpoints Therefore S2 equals -0.01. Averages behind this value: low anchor 8.38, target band 8.61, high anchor 8.65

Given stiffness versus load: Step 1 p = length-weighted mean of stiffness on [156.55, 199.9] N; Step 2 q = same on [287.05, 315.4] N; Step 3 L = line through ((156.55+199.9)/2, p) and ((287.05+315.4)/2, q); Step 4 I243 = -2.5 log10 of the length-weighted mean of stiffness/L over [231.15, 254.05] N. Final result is -0.01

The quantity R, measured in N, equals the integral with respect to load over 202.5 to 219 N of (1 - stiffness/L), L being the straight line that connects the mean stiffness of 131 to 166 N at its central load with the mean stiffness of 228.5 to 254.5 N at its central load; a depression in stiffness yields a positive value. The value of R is 0.2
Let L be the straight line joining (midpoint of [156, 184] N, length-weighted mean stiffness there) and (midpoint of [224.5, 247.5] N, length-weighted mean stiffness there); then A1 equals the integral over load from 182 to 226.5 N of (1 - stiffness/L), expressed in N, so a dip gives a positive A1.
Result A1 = 0.5 N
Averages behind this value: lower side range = 8.37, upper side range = 8.75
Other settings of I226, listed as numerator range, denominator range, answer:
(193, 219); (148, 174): 1.01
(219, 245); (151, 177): 1.05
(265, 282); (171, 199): 1.02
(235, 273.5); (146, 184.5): 1.04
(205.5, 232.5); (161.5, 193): 1.03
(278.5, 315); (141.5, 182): 1.04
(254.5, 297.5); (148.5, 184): 1.04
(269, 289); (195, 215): 1.02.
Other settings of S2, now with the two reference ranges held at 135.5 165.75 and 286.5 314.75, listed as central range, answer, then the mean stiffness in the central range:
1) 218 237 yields -0.02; 8.76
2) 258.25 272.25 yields -0.01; 8.76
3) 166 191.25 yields 0.00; 8.43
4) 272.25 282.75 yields 0.03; 8.49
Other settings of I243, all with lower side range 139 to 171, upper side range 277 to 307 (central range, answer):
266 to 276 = -0.01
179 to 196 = -0.01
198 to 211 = 0.02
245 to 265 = -0.01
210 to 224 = -0.01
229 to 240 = -0.02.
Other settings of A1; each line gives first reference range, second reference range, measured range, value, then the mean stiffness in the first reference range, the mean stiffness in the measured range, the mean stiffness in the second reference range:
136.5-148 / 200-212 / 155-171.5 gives 0.36 N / 8.48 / 8.26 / 8.37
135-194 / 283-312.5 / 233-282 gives -0.20 N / 8.4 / 8.66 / 8.73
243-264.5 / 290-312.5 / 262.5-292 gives 0.49 N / 8.68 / 8.59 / 8.81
